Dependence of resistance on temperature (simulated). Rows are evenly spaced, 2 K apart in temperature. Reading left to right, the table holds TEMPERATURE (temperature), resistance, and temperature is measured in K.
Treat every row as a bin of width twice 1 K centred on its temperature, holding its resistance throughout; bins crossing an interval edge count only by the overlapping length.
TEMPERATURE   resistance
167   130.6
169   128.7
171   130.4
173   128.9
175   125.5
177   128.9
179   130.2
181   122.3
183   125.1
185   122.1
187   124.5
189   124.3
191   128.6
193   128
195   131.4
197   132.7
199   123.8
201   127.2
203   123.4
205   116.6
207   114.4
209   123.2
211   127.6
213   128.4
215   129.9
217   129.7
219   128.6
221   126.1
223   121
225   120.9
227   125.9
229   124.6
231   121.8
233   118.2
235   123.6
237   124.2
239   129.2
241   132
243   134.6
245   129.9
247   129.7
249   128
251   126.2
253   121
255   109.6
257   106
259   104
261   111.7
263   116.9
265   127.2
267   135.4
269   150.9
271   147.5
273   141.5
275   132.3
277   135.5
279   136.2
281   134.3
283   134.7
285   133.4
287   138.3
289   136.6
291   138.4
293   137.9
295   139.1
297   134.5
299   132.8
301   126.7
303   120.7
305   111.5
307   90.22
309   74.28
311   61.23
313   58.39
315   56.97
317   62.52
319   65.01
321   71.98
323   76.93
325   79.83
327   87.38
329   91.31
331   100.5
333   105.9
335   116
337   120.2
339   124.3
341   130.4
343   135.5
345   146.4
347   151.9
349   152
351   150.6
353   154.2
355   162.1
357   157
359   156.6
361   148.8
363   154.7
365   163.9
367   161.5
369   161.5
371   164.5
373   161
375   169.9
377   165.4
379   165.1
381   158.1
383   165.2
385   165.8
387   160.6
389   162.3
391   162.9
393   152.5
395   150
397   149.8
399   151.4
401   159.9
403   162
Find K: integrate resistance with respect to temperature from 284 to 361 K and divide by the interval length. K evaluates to 116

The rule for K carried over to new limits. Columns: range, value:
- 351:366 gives 156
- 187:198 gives 129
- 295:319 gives 94.3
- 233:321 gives 119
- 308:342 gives 87.2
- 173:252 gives 126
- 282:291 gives 136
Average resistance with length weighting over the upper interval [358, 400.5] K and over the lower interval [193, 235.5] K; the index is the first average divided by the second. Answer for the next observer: 1.28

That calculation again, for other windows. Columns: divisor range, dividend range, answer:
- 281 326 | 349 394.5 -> 1.53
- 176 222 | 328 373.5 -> 1.13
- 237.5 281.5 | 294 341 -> 0.76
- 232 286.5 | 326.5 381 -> 1.12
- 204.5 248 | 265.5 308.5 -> 1.05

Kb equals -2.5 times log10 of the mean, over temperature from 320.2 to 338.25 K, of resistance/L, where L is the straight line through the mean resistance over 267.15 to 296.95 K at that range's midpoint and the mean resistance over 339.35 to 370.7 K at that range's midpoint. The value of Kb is 0.475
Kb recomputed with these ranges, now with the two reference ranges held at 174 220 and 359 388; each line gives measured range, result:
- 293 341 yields 0.47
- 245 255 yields 0.10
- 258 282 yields 0.08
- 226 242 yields 0.07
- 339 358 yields 0.06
